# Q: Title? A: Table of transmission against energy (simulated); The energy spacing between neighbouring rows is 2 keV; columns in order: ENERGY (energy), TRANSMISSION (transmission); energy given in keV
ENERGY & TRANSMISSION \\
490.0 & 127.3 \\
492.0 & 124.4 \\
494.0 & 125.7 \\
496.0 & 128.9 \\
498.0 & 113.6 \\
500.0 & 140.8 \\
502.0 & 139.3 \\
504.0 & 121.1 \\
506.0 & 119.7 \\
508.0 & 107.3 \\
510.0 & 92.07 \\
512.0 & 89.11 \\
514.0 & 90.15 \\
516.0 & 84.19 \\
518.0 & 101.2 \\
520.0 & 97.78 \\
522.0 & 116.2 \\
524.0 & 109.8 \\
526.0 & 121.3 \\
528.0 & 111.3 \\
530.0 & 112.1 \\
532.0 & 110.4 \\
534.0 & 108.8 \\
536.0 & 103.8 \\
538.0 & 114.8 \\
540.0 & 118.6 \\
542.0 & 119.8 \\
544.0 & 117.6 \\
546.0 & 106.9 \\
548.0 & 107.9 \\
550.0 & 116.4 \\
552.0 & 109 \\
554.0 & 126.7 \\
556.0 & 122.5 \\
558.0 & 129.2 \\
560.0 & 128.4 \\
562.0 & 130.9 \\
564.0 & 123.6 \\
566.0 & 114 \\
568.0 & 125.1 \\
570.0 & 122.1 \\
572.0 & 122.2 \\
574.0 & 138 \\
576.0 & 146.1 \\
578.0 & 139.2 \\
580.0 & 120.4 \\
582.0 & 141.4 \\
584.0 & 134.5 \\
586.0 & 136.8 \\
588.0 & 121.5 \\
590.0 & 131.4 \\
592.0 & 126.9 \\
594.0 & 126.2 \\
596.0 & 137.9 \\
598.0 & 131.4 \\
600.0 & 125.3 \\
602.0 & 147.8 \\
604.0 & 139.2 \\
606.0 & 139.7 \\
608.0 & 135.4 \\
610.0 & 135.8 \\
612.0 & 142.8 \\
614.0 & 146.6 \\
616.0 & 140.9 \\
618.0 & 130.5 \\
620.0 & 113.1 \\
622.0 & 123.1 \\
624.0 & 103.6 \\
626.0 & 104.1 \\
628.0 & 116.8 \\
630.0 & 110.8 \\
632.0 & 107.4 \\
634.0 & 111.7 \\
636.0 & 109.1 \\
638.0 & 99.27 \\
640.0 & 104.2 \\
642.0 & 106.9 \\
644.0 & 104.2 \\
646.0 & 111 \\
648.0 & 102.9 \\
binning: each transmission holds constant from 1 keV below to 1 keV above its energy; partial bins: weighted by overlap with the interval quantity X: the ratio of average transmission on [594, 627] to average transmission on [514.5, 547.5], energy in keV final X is 1.20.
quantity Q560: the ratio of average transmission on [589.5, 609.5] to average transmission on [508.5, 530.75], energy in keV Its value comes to 1.31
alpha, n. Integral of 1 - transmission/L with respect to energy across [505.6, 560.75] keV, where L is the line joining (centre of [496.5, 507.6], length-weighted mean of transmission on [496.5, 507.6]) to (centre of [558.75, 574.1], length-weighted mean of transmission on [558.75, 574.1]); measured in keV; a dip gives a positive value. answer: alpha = 6.6 keV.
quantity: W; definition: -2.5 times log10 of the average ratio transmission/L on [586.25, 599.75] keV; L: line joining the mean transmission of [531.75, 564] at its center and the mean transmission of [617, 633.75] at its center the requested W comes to -0.13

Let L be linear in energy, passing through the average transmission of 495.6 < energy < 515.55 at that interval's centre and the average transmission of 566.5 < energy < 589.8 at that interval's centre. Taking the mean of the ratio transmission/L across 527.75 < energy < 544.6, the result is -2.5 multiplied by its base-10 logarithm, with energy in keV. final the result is 0.07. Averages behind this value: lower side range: 113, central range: 113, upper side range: 131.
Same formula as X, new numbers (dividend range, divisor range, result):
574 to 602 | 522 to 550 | 1.18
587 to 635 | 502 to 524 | 1.22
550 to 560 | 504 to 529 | 1.17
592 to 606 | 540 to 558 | 1.15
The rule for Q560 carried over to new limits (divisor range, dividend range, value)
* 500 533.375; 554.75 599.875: 1.19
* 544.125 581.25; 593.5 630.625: 1.04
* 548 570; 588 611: 1.10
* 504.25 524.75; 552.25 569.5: 1.23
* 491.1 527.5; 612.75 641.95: 1.03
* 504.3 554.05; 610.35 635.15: 1.12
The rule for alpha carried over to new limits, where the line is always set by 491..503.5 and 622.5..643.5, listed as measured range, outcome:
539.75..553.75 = 0.8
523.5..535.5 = 1.1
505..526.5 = 4.0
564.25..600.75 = -4.6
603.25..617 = -3.6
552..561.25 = -0.4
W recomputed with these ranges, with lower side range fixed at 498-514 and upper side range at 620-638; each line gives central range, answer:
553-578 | -0.14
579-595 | -0.17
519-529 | 0.02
